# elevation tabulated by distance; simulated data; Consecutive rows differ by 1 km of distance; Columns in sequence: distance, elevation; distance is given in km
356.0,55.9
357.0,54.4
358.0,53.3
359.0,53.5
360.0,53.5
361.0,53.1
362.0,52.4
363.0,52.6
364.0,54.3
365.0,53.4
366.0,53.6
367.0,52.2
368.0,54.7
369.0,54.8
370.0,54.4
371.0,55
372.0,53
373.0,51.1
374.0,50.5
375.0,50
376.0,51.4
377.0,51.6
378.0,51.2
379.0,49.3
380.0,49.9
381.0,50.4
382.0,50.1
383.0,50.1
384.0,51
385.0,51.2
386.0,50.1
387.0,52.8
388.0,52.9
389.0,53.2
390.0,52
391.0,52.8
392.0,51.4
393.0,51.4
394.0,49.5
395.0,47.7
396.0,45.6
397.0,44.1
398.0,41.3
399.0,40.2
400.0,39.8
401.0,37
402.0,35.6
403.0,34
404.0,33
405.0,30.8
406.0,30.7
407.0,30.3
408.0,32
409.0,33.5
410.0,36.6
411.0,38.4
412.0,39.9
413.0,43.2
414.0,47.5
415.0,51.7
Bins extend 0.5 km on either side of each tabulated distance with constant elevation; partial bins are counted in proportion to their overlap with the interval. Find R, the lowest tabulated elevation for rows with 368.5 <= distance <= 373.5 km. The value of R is 51.1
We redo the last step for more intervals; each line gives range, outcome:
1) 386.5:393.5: 51.4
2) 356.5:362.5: 52.4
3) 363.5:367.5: 52.2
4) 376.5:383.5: 49.3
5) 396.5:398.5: 41.3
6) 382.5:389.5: 50.1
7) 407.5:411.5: 32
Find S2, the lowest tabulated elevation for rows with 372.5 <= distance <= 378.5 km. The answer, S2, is 50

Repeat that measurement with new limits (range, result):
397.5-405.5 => 30.8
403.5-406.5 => 30.7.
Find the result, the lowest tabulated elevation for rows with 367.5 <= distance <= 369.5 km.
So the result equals 54.7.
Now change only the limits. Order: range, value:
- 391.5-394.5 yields 49.5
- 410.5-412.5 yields 38.4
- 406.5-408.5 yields 30.3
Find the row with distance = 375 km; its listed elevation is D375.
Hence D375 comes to 50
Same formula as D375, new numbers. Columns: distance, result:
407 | 30.3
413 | 43.2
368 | 54.7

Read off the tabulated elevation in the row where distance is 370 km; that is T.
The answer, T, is 54.4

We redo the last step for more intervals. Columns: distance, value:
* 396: 45.6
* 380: 49.9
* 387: 52.8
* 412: 39.9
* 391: 52.8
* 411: 38.4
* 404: 33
